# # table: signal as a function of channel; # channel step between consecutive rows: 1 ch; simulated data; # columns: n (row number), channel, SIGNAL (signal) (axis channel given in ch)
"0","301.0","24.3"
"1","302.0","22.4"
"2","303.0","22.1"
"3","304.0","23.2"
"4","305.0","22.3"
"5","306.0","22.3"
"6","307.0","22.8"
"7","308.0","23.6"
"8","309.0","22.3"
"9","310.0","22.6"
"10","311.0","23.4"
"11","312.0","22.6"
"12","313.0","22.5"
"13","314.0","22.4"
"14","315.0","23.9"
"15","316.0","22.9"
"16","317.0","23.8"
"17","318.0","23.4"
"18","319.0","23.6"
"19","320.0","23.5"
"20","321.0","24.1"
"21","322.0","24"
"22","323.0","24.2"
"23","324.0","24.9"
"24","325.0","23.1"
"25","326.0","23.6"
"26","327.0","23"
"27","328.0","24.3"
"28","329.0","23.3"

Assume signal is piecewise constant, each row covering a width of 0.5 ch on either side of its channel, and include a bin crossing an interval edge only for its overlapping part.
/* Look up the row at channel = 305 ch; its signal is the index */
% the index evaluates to 22.3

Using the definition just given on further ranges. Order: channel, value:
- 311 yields 23.4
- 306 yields 22.3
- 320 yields 23.5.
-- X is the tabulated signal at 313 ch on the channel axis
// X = 22.5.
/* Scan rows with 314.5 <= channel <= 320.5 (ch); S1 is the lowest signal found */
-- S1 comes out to 22.9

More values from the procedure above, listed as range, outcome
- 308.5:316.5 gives 22.3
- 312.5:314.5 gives 22.4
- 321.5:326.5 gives 23.1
